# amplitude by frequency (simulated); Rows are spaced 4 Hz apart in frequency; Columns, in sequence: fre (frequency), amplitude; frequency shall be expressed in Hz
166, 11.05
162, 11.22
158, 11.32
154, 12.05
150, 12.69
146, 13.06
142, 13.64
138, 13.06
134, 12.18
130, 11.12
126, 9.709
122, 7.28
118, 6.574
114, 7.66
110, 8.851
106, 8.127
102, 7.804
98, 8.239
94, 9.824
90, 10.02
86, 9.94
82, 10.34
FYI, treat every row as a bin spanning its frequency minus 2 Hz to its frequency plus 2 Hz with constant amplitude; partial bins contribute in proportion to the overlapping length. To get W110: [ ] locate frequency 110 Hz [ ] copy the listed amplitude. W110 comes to 8.851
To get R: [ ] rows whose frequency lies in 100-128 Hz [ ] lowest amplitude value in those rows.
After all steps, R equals 6.574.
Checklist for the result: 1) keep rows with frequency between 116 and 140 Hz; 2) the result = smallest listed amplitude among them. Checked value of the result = 6.574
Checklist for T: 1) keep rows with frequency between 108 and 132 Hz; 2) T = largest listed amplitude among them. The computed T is 11.12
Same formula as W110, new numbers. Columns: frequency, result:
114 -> 7.66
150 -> 12.69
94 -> 9.824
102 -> 7.804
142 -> 13.64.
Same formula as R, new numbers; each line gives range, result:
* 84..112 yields 7.804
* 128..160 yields 11.12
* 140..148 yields 13.06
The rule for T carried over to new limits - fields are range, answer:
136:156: 13.64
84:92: 10.02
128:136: 12.18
